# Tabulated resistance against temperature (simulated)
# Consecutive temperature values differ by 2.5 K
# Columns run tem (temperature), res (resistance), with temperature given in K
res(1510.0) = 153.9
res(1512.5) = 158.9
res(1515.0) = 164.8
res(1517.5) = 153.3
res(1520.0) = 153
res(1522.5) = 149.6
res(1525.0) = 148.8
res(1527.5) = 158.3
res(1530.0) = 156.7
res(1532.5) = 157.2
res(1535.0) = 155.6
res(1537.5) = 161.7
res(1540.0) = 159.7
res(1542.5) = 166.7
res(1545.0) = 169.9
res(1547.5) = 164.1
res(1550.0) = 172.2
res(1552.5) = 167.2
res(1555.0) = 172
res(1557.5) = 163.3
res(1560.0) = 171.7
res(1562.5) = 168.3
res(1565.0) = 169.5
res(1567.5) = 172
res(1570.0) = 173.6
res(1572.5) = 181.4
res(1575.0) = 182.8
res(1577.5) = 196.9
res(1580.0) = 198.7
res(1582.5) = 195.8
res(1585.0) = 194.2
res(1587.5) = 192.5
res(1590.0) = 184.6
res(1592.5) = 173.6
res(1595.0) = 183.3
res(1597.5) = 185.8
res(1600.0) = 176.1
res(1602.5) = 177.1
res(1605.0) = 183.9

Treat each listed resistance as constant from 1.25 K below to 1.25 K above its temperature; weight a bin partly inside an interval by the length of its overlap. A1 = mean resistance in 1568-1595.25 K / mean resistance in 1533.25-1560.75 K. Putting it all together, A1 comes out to 1.1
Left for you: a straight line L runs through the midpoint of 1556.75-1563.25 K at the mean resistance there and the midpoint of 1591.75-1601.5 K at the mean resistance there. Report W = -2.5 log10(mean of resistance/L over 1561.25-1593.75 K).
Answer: -0.06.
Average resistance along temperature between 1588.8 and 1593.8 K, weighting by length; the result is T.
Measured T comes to 179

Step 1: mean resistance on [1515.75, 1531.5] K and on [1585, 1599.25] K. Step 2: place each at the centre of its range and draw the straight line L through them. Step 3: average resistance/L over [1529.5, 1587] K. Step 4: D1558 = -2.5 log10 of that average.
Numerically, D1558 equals -0.02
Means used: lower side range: 154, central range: 173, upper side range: 185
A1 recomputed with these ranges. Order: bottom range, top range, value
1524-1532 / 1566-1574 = 1.13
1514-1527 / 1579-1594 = 1.23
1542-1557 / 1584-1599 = 1.10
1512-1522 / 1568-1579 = 1.17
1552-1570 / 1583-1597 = 1.10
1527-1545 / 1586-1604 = 1.14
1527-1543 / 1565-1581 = 1.15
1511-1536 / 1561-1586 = 1.18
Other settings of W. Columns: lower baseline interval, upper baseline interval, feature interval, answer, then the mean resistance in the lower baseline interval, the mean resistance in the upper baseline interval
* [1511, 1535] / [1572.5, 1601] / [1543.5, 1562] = 0.01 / 156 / 187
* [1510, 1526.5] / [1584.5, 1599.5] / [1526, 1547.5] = 0.01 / 155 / 185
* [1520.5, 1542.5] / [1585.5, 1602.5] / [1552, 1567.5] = 0.00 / 156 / 183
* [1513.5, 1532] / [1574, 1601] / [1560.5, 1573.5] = 0.03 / 155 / 188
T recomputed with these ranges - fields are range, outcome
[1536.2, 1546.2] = 164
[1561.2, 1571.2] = 171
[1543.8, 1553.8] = 168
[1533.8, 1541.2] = 159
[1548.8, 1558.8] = 169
